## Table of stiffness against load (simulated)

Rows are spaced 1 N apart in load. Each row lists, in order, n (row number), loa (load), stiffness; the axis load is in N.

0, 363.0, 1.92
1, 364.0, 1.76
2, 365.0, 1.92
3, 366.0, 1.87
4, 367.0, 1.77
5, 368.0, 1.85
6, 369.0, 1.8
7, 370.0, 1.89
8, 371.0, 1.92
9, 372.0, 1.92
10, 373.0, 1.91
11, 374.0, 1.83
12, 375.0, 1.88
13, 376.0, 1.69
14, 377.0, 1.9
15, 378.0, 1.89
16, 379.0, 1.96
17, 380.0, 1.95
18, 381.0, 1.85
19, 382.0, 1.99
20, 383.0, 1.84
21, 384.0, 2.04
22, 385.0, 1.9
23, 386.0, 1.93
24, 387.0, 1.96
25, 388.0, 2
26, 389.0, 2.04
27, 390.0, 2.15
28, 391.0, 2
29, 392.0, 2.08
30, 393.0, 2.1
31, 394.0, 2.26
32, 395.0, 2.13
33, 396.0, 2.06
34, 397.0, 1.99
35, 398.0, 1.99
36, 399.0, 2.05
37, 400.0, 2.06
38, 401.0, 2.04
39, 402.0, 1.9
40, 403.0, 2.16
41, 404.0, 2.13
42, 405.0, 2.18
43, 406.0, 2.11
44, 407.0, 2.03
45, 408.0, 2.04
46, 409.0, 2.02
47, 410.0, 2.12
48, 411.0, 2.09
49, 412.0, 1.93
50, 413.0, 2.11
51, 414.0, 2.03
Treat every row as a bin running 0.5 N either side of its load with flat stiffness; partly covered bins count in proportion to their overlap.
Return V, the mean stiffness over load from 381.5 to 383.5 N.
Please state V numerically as 1.92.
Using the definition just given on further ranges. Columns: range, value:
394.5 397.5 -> 2.06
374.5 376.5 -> 1.78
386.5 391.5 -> 2.03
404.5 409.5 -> 2.08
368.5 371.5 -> 1.87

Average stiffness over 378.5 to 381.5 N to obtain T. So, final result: 1.92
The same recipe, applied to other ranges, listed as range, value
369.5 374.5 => 1.89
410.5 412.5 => 2.01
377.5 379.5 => 1.92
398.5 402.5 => 2.01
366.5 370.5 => 1.83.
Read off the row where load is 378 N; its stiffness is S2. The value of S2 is 1.89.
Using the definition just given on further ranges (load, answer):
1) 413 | 2.11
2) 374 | 1.83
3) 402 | 1.9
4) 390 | 2.15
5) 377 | 1.9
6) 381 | 1.85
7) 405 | 2.18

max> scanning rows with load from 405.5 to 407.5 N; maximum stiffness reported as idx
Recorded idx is 2.11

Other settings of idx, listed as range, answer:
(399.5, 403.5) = 2.16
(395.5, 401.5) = 2.06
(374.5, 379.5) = 1.96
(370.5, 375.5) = 1.92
